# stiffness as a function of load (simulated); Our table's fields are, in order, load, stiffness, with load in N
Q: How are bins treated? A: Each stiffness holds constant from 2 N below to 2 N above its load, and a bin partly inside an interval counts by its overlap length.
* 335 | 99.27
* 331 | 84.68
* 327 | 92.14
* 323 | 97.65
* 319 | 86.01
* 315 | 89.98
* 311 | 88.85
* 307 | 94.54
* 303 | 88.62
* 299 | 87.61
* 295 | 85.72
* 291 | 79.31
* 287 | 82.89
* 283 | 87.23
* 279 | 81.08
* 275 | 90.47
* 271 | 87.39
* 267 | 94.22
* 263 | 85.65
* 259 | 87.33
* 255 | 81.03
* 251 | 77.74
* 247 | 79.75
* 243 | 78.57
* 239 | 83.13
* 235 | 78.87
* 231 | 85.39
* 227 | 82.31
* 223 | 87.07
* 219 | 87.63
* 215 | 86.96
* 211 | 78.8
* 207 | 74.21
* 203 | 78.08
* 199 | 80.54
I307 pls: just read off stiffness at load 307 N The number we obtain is 94.54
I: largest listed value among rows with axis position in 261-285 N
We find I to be 94.22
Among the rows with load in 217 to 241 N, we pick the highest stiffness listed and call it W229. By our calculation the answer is 87.63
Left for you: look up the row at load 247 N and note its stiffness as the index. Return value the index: 79.75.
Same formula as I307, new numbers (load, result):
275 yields 90.47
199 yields 80.54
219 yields 87.63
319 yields 86.01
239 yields 83.13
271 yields 87.39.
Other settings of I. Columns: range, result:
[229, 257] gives 85.39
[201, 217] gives 86.96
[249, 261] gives 87.33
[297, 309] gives 94.54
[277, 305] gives 88.62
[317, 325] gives 97.65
